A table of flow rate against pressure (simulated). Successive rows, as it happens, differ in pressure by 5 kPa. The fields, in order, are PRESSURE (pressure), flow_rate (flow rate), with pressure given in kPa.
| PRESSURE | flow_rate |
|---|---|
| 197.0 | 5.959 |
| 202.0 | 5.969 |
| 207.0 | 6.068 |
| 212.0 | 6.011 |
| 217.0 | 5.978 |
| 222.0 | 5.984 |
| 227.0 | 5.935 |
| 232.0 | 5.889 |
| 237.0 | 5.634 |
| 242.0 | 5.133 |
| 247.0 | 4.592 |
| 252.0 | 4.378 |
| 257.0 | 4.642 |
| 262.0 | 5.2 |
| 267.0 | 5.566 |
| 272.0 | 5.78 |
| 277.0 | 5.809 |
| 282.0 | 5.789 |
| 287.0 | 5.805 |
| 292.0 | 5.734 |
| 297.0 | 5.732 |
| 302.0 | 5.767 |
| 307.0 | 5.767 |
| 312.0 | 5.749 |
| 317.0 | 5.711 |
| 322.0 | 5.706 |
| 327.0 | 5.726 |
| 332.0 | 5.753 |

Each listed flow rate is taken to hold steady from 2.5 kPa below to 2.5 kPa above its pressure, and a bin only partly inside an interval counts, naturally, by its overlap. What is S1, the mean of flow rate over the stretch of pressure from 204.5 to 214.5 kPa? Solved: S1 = 6.04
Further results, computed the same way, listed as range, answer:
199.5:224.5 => 6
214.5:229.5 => 5.97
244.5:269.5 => 4.88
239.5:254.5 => 4.7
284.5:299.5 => 5.76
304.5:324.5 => 5.73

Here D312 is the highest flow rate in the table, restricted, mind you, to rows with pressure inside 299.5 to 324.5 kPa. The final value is 5.767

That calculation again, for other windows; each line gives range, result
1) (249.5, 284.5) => 5.809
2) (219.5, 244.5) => 5.984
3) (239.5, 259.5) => 5.133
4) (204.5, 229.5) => 6.068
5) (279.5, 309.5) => 5.805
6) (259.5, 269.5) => 5.566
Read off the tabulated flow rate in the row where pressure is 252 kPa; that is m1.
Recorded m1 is 4.378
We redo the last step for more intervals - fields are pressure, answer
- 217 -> 5.978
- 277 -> 5.809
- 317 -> 5.711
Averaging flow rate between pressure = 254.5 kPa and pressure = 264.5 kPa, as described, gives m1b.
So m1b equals 4.92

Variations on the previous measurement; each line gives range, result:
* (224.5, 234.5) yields 5.91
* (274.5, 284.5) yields 5.8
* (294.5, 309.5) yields 5.76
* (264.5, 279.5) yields 5.72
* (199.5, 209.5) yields 6.02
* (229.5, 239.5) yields 5.76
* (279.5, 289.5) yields 5.8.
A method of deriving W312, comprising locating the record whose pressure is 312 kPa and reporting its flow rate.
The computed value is 5.749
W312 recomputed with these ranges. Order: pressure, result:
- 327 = 5.726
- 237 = 5.634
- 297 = 5.732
